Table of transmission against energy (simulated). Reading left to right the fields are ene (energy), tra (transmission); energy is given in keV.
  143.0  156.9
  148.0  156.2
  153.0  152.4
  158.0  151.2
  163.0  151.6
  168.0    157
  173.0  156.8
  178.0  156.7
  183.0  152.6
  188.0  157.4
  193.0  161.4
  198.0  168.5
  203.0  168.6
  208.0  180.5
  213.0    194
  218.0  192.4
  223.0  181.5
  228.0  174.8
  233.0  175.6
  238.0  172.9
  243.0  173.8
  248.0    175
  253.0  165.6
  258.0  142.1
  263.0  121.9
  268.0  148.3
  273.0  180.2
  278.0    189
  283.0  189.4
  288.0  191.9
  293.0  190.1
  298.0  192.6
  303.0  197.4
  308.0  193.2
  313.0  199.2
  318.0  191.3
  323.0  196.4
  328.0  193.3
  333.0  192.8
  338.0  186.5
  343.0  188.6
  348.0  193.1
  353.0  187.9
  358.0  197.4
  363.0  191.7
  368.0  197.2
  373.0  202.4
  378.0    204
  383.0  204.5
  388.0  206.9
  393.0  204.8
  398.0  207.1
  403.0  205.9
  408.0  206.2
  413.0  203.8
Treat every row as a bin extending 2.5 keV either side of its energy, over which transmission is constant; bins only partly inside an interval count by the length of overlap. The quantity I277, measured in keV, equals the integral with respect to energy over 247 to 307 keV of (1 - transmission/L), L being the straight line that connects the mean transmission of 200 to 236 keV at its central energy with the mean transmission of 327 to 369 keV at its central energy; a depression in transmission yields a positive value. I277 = 3.8 keV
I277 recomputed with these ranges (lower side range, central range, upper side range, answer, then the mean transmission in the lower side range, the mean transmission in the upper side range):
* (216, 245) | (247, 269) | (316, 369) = 3.9 keV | 178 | 192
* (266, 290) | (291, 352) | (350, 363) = -1.9 keV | 180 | 192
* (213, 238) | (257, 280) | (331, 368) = 3.5 keV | 182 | 192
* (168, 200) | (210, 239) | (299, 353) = -2.4 keV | 159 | 193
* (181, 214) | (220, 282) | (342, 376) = 3.2 keV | 168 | 194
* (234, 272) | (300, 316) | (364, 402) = -1.7 keV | 159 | 203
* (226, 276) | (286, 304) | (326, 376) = -1.7 keV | 163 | 193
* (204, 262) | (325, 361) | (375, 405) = 0.8 keV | 174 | 205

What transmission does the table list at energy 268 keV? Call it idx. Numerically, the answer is 148.3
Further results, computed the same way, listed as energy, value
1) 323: 196.4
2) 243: 173.8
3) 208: 180.5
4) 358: 197.4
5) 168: 157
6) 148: 156.2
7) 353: 187.9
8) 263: 121.9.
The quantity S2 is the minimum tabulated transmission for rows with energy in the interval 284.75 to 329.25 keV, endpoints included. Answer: 190.1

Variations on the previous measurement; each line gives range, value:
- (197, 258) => 142.1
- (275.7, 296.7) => 189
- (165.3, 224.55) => 152.6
